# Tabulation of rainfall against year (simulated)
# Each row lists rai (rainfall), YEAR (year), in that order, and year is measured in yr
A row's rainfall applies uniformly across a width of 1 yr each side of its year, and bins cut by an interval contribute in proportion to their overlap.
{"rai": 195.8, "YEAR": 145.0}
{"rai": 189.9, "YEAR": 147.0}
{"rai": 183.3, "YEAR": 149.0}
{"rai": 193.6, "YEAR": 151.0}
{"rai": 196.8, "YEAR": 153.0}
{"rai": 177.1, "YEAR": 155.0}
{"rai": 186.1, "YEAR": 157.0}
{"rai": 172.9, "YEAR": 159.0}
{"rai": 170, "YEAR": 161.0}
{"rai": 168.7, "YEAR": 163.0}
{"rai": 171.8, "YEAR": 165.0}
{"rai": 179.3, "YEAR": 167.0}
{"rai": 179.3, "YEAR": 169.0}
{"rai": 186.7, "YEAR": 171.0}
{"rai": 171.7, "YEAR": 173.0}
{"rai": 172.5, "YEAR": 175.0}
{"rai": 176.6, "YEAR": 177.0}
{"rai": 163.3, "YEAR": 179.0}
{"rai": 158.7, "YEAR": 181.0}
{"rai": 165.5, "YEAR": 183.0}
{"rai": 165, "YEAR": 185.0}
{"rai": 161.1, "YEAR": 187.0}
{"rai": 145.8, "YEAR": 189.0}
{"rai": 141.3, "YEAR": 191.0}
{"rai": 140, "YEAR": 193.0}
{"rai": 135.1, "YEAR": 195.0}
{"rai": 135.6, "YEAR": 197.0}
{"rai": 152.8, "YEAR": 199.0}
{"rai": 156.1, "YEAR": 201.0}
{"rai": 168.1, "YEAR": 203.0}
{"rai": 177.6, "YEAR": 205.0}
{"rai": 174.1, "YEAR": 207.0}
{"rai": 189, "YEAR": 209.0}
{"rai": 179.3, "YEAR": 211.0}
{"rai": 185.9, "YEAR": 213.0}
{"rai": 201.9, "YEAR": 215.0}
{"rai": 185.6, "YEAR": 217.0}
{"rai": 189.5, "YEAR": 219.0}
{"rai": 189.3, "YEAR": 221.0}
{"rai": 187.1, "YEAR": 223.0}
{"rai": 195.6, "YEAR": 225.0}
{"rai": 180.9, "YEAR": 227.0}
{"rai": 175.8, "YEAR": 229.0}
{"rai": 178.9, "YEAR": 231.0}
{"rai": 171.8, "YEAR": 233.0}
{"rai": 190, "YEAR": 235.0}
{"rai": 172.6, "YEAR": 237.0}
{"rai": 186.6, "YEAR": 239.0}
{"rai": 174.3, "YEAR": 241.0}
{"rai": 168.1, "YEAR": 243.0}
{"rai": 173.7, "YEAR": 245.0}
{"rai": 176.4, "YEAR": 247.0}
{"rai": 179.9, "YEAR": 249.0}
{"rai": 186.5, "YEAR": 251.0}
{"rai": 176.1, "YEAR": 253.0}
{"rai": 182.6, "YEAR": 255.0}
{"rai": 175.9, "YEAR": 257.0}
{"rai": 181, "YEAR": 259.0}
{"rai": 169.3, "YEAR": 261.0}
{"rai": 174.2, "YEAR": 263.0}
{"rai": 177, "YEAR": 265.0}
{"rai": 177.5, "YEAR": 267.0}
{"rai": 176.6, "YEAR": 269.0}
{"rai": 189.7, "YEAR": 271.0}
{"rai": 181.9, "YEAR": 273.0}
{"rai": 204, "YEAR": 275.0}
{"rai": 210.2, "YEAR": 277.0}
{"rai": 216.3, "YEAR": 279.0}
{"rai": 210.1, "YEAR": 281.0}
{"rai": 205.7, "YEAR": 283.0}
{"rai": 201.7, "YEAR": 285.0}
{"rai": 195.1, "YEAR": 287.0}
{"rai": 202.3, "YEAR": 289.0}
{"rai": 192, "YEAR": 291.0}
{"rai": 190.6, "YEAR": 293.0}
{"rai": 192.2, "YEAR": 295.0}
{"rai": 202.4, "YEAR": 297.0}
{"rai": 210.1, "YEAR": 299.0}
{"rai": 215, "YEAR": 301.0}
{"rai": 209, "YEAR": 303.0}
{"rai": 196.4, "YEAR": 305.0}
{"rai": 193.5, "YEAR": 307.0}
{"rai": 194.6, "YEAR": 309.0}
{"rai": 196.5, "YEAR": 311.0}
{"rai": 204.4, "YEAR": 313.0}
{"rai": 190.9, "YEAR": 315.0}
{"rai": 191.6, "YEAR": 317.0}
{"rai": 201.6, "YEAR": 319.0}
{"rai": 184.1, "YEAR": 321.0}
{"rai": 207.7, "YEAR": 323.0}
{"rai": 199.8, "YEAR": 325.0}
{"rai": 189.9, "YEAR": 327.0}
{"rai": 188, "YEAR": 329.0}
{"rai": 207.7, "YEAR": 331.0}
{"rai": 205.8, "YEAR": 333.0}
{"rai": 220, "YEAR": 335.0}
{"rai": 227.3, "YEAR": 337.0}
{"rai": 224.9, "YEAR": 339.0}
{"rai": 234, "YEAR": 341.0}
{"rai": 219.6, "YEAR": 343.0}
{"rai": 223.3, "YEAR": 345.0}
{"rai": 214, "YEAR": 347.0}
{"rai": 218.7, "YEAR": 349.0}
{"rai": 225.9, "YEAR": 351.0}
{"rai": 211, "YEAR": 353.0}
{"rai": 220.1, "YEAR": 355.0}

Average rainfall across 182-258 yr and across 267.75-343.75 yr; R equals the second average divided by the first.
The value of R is 1.2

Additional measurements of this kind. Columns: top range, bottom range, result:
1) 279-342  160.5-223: 1.20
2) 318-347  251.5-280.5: 1.13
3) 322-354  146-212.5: 1.26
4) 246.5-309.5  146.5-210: 1.14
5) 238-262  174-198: 1.15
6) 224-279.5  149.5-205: 1.09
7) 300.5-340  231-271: 1.14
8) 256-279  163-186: 1.08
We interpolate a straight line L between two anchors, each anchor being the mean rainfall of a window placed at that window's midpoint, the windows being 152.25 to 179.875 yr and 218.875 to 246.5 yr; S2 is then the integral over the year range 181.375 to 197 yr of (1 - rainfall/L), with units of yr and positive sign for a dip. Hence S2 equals 2.5 yr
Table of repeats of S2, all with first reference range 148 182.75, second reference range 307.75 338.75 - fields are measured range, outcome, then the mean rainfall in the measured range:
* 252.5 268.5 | 1.2 yr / 177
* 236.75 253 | 1.0 yr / 177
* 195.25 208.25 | 1.6 yr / 160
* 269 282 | -0.4 yr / 200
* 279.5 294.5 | -0.3 yr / 200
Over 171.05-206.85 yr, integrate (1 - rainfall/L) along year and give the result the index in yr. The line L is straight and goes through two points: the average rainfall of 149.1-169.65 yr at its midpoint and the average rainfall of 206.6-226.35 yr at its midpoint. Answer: 4.8 yr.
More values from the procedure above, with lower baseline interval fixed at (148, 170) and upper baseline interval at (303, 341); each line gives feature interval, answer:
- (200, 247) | 2.08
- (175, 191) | 1.88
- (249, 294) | 1.36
